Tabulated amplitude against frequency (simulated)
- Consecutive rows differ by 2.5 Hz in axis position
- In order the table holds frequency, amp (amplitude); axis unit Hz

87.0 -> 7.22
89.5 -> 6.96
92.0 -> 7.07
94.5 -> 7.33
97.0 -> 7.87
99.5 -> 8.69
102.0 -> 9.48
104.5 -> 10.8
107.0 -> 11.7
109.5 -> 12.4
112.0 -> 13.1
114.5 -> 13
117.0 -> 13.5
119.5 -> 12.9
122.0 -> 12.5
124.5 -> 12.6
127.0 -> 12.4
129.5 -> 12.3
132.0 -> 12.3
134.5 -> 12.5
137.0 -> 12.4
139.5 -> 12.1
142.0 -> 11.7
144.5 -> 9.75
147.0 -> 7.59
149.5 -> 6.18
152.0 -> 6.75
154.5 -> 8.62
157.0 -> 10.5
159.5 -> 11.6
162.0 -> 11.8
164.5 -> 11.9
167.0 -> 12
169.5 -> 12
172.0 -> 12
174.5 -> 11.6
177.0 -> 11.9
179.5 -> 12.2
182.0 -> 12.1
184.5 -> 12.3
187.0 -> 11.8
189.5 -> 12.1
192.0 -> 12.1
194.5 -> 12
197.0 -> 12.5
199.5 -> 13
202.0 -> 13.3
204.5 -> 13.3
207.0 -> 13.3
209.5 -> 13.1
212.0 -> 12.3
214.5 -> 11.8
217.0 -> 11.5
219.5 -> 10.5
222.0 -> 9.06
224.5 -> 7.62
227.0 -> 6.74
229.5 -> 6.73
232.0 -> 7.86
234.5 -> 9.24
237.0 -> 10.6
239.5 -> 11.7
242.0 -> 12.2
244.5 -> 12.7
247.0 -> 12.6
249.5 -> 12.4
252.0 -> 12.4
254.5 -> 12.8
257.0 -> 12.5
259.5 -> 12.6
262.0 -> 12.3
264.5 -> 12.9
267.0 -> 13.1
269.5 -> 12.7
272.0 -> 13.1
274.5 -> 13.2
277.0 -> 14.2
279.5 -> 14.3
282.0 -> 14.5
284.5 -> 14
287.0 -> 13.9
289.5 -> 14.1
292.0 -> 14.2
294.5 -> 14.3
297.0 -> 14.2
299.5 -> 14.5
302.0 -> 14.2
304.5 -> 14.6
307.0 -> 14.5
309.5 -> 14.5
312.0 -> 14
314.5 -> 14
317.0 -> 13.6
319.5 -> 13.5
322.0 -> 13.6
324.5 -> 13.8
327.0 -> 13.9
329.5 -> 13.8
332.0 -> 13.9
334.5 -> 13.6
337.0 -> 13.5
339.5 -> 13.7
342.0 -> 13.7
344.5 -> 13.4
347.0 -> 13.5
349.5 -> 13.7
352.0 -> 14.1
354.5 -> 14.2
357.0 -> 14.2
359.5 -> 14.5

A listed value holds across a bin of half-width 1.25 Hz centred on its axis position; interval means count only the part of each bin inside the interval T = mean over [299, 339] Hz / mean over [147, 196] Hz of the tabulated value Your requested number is 1.26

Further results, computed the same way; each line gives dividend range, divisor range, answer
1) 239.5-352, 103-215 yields 1.15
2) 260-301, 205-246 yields 1.30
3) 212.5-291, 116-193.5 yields 1.04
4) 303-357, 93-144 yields 1.20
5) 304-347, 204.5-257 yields 1.26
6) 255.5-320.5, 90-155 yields 1.29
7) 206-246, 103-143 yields 0.84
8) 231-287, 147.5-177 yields 1.20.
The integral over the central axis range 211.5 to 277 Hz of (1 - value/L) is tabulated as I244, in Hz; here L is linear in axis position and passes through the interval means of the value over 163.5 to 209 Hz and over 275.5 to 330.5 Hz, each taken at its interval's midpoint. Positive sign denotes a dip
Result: 9.45 Hz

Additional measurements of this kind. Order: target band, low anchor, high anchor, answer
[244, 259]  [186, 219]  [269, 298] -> 0.9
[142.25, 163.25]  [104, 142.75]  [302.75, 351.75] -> 5.7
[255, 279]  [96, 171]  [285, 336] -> 0.6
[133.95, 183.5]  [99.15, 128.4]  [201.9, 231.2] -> 2.4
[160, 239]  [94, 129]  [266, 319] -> 8.3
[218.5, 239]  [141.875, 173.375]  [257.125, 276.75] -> 5.7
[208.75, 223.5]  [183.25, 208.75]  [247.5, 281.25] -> 1.7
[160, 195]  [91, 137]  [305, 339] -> 0.3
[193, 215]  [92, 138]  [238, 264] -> -1.3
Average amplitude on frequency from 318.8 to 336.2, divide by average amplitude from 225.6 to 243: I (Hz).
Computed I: 1.49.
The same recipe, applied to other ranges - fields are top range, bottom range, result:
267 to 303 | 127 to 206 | 1.22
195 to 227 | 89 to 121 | 1.11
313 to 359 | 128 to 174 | 1.28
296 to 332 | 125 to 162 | 1.33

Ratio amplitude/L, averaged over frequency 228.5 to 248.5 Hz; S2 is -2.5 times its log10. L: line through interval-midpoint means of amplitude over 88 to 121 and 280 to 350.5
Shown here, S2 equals 0.20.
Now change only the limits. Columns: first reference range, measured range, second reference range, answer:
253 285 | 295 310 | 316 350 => -0.07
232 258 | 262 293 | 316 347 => -0.10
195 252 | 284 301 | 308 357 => -0.11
